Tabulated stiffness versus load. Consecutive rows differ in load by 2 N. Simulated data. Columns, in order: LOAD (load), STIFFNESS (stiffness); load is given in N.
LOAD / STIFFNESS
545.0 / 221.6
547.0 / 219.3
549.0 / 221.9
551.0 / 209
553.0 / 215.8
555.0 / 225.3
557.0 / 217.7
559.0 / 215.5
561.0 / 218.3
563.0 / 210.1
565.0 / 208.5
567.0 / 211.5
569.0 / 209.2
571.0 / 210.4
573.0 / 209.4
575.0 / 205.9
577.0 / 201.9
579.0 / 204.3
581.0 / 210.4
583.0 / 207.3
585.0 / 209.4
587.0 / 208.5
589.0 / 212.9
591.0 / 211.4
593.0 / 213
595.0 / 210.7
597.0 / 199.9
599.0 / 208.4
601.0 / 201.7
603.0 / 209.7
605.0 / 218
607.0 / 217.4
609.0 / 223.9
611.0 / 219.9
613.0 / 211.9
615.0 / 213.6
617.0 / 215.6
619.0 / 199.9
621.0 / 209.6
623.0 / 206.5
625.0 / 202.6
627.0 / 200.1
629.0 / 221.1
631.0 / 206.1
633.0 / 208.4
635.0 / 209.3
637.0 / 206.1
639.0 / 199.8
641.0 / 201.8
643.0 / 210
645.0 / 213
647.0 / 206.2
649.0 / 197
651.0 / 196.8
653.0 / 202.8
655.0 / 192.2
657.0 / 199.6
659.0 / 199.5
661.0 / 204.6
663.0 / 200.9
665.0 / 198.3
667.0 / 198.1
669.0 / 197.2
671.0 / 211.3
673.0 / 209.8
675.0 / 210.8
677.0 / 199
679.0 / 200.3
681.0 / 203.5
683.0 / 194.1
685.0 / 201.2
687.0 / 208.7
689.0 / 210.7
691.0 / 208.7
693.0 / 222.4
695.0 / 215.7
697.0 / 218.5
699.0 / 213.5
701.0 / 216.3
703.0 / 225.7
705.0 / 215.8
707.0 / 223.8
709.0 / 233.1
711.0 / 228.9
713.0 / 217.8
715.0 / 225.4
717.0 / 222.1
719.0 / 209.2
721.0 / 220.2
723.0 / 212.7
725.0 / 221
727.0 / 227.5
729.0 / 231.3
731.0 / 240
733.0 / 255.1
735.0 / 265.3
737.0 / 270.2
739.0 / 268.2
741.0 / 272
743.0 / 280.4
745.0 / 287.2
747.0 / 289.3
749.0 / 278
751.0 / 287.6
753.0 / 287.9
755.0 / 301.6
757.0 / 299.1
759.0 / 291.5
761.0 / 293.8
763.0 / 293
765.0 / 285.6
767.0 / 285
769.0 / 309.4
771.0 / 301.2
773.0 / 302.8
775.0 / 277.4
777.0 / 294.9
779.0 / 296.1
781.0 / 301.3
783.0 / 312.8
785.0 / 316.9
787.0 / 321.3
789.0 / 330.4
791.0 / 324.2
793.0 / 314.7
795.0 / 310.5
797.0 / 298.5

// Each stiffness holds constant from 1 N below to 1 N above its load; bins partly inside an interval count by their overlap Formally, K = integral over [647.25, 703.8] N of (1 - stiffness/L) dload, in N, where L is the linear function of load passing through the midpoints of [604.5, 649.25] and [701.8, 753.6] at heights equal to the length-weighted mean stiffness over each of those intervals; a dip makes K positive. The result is 5.3 N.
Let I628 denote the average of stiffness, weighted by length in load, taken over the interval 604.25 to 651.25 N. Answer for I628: 209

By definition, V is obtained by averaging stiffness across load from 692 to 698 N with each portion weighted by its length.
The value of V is 219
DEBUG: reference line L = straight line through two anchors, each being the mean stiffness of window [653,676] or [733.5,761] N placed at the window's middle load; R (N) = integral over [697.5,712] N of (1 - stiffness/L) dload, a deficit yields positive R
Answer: 1.1 N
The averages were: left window 202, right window 283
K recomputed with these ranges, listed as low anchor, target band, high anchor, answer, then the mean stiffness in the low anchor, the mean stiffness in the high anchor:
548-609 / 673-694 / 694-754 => 2.5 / 211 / 242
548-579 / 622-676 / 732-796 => 9.4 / 212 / 294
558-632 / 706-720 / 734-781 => 2.3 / 210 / 288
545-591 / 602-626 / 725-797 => 1.8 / 212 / 288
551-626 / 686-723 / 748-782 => 6.5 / 211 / 293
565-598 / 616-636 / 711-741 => 0.8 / 209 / 236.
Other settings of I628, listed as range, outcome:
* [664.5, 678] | 204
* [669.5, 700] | 208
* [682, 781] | 252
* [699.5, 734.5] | 225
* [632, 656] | 204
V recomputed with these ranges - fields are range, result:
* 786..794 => 323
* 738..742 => 270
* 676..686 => 200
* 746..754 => 286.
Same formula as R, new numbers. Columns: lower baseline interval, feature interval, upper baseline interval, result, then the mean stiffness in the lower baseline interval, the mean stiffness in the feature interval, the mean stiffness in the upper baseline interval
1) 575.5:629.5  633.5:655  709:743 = 1.5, 210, 204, 238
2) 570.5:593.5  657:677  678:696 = 0.4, 209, 203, 207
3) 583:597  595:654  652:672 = -0.8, 210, 208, 200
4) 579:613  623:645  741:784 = 2.2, 211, 207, 293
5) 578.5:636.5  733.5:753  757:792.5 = 0.5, 210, 278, 302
